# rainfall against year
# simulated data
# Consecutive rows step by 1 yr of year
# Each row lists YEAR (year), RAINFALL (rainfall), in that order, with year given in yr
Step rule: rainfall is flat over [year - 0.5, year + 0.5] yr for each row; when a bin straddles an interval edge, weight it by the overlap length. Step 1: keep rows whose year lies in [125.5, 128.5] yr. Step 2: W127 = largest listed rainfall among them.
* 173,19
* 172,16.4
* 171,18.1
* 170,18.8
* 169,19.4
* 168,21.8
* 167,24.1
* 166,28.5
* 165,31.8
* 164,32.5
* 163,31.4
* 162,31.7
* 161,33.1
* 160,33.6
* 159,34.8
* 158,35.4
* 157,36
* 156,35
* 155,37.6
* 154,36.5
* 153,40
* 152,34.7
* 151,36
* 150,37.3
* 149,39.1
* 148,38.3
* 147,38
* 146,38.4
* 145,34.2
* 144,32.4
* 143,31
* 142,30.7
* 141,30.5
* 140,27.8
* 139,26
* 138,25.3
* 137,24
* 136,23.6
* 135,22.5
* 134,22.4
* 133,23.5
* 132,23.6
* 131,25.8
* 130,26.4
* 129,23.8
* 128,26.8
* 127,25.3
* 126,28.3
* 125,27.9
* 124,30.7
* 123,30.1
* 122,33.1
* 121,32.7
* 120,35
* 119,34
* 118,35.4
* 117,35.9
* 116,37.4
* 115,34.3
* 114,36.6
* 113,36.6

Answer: 28.3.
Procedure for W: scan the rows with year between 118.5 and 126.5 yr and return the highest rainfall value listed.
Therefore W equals 35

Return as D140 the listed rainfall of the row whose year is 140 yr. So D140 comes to 27.8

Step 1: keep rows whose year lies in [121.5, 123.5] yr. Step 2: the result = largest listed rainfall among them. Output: 33.1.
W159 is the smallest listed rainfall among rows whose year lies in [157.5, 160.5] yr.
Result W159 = 33.6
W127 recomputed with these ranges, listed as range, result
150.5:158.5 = 40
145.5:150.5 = 39.1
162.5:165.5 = 32.5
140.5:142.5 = 30.7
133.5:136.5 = 23.6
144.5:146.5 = 38.4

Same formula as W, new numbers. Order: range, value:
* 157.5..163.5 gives 35.4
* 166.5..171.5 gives 24.1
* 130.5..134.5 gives 25.8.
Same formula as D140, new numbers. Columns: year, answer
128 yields 26.8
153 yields 40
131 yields 25.8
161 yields 33.1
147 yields 38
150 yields 37.3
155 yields 37.6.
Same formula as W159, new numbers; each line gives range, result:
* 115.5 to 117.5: 35.9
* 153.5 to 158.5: 35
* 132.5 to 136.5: 22.4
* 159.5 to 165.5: 31.4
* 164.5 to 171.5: 18.1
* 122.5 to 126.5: 27.9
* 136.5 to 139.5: 24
